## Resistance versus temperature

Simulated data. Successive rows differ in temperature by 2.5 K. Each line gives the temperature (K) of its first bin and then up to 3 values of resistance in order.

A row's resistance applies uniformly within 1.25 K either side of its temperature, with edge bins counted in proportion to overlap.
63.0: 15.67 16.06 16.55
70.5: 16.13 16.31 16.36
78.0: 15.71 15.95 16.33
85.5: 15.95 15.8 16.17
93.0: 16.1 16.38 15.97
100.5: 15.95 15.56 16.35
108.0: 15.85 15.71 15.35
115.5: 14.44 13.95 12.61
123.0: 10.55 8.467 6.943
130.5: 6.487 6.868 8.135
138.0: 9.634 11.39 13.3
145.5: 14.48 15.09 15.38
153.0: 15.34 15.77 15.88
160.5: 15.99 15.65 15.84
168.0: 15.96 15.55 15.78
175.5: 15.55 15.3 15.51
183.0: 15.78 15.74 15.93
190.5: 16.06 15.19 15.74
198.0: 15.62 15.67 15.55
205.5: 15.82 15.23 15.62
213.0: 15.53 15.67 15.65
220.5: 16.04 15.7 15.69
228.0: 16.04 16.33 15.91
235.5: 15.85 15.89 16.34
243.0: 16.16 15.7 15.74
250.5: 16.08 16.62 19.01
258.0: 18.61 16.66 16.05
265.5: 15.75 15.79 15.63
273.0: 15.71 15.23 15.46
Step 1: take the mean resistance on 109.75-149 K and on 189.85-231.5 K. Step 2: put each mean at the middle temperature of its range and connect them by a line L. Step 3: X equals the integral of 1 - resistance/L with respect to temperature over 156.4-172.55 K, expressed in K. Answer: -3.1 K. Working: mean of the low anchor 11.4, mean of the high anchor 15.7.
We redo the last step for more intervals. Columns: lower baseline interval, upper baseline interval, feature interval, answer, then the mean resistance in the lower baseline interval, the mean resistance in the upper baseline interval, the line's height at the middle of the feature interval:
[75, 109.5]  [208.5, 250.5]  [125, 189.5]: 9.5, 16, 15.9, 15.9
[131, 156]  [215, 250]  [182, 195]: -1.5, 12.3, 15.9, 14.1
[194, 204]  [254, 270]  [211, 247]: 0.8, 15.6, 16.9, 16.2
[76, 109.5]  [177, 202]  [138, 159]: 2.0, 16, 15.7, 15.8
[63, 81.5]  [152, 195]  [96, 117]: 0.4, 16.1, 15.7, 16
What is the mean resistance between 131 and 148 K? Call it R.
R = 10.8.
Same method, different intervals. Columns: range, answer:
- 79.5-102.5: 16.1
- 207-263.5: 16.2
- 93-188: 14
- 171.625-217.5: 15.6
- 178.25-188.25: 15.7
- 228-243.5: 16.1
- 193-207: 15.6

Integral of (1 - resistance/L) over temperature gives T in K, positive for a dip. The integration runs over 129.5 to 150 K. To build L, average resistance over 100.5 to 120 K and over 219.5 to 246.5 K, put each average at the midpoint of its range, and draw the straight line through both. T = 6.0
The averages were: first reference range 15.3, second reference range 16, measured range 10.9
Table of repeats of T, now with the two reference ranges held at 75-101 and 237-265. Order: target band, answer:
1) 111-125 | 2.5 K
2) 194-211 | 0.9 K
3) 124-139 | 7.8 K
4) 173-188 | 0.7 K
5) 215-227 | 0.5 K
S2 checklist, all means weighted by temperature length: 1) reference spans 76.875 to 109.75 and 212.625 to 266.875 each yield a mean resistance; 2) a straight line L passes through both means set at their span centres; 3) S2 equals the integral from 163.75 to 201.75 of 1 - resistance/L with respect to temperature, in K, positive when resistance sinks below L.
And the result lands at 1.1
